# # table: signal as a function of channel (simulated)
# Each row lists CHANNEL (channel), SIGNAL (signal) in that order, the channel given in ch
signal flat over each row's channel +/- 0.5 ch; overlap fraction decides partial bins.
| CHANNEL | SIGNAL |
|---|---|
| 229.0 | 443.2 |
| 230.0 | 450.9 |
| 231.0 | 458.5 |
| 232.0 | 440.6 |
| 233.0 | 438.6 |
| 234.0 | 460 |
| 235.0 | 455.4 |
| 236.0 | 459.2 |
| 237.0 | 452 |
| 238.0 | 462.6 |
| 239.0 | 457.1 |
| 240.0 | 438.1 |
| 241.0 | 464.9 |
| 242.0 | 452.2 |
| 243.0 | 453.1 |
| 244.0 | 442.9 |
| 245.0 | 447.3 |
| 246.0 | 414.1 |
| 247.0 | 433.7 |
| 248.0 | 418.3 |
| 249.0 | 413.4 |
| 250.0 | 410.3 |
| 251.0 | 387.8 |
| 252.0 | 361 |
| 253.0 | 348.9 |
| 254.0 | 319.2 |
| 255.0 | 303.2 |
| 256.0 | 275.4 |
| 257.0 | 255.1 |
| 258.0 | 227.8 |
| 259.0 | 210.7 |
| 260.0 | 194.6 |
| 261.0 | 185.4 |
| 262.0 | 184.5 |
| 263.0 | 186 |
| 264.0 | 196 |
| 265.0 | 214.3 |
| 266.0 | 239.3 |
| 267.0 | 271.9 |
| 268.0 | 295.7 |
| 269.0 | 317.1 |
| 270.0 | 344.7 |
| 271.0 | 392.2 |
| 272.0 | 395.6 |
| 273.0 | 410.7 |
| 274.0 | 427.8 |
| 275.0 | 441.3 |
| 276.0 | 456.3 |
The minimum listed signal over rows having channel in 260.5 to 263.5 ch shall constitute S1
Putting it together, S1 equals 184.5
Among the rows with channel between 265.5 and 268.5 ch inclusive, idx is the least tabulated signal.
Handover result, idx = 239.3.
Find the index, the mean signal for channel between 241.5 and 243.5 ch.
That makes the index 453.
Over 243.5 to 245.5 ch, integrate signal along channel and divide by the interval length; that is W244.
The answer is 445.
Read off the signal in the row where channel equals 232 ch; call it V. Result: 440.6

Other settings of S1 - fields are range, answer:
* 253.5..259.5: 210.7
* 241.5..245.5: 442.9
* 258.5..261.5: 185.4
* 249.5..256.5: 275.4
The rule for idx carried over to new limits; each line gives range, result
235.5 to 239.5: 452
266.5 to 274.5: 271.9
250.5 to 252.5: 361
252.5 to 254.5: 319.2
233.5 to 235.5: 455.4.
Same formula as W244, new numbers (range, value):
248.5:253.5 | 384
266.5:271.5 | 324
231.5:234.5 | 446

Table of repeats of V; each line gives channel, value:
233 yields 438.6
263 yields 186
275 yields 441.3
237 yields 452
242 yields 452.2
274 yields 427.8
